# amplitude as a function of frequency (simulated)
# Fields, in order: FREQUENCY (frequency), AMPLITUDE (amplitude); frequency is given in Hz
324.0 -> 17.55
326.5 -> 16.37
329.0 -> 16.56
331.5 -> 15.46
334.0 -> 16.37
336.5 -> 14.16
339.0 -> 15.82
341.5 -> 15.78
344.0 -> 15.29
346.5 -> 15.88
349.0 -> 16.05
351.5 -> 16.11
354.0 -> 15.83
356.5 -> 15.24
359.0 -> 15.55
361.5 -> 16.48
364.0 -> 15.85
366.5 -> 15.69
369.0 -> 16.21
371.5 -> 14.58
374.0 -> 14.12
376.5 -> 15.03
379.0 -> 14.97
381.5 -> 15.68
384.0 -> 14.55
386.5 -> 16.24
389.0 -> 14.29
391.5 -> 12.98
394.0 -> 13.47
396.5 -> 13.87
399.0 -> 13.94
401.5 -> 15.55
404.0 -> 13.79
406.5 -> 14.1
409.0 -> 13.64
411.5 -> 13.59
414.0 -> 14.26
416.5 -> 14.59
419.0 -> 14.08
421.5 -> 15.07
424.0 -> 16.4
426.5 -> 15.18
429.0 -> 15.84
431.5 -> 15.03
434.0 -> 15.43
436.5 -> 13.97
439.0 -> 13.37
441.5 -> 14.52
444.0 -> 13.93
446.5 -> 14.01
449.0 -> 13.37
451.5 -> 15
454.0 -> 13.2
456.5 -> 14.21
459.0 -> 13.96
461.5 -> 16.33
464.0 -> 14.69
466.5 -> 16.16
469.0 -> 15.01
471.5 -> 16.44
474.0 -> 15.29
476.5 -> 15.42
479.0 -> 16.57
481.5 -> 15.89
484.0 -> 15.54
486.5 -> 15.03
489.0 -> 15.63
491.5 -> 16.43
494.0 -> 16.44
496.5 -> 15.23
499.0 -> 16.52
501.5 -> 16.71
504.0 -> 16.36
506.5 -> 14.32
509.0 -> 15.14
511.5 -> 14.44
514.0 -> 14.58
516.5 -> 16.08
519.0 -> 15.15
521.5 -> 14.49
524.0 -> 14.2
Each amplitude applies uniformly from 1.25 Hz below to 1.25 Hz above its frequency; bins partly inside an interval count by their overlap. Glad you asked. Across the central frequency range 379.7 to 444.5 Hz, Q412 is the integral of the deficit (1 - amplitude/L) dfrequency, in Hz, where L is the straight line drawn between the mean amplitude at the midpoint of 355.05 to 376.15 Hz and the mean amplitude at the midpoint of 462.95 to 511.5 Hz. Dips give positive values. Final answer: 4.3 Hz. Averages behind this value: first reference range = 15.4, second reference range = 15.7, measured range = 14.5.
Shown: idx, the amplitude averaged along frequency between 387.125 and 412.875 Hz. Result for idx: 14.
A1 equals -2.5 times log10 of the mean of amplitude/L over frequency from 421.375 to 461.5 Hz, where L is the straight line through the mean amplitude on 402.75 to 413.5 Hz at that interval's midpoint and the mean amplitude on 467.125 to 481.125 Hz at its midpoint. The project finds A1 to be 0.02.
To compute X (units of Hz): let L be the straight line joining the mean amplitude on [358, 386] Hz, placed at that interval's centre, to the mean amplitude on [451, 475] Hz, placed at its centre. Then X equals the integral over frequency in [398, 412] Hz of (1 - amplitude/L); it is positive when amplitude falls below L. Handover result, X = 1.0 Hz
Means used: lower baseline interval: 15.4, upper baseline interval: 15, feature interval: 14.1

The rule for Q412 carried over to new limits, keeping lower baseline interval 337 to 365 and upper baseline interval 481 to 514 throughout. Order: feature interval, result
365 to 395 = 1.7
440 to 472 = 2.1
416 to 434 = 0.5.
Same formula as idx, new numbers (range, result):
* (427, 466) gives 14.5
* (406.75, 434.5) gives 14.8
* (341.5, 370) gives 15.8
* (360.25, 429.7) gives 14.8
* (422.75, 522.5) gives 15.2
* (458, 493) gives 15.6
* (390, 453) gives 14.4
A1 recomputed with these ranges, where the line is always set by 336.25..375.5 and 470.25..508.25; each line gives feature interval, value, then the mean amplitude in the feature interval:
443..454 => 0.130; 14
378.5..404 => 0.082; 14.5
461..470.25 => 0.022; 15.5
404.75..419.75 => 0.121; 14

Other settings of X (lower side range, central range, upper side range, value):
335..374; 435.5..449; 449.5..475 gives 1.1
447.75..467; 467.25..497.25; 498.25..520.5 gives -1.6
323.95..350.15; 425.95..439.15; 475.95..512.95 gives 0.7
